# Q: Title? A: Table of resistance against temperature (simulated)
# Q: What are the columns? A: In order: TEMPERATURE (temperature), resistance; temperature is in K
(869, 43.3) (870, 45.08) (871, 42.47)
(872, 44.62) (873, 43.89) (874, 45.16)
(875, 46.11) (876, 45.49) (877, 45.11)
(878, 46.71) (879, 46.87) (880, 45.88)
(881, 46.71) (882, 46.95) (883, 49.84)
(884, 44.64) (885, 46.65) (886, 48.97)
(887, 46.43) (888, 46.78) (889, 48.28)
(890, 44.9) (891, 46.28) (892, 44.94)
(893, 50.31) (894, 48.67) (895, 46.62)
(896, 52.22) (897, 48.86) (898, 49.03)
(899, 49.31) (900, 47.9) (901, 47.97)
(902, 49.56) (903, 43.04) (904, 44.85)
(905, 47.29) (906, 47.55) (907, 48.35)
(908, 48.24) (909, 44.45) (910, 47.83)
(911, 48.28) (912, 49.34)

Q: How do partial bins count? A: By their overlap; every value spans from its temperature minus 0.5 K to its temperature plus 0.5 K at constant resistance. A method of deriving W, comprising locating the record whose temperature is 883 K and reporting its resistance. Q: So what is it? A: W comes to 49.84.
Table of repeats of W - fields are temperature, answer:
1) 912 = 49.34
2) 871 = 42.47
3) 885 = 46.65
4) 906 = 47.55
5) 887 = 46.43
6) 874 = 45.16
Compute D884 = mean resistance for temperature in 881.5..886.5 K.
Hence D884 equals 47.4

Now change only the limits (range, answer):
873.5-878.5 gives 45.7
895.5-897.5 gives 50.5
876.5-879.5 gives 46.2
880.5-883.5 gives 47.8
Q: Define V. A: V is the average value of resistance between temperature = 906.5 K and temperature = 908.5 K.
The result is 48.3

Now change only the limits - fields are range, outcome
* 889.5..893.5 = 46.6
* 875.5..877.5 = 45.3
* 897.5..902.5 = 48.8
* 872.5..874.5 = 44.5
